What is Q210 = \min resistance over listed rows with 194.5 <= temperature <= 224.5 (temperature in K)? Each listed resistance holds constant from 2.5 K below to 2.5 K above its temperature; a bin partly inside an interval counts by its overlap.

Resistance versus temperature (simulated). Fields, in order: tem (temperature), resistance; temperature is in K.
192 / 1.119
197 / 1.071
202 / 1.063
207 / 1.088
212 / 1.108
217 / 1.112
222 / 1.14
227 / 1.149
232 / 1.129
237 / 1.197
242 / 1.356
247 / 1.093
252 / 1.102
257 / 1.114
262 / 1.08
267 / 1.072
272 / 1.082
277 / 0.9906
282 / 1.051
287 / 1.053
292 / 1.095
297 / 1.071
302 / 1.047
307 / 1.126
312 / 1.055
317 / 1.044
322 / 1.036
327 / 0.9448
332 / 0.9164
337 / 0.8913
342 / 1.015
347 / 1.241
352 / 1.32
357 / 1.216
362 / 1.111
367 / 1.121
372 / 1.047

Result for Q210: 1.063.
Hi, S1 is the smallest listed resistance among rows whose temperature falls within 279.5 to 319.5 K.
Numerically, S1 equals 1.044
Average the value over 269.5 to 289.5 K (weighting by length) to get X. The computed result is 1.04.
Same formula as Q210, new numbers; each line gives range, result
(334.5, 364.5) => 0.8913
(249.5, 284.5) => 0.9906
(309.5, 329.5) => 0.9448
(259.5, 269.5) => 1.072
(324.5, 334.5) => 0.9164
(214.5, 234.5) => 1.112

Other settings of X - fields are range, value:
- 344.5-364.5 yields 1.22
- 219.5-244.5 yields 1.19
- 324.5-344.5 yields 0.942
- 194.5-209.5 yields 1.07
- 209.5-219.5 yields 1.11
